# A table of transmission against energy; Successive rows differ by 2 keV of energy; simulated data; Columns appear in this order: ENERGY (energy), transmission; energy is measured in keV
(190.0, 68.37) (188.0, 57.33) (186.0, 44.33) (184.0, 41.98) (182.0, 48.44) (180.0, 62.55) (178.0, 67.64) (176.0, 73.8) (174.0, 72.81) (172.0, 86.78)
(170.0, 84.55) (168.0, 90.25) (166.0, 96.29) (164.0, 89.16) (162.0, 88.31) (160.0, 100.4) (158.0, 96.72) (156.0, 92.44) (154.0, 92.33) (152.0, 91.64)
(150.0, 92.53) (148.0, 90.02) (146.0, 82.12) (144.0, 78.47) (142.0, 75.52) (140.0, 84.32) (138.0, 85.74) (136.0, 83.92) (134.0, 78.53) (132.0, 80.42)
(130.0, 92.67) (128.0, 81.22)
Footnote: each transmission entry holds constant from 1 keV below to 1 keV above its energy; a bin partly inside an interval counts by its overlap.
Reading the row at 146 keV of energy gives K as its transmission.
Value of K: 82.12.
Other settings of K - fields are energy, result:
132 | 80.42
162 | 88.31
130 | 92.67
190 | 68.37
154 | 92.33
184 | 41.98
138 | 85.74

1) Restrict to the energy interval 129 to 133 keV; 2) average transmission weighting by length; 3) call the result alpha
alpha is 86.5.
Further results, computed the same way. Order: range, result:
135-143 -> 82.4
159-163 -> 94.4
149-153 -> 92.1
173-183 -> 65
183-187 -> 43.2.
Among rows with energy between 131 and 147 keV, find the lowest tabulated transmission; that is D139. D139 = 75.52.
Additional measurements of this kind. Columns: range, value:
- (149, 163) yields 88.31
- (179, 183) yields 48.44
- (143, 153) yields 78.47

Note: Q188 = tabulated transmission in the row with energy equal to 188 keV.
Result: 57.33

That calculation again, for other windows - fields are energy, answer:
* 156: 92.44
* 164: 89.16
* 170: 84.55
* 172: 86.78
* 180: 62.55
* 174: 72.81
